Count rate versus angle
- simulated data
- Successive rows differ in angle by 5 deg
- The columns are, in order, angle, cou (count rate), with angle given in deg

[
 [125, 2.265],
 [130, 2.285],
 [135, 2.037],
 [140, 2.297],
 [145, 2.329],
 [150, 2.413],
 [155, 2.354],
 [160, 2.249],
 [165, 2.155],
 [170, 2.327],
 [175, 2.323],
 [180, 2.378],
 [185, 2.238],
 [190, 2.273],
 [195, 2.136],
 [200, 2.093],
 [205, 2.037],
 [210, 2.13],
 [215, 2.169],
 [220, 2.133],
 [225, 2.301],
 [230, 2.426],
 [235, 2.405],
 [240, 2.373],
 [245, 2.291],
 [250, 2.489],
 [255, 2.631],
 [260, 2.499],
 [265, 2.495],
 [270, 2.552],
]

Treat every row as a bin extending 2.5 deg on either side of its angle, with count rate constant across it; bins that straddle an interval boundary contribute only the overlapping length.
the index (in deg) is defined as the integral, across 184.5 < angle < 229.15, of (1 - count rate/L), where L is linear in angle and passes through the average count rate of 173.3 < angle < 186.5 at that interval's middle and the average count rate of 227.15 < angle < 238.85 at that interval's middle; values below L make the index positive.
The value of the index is 3.6 deg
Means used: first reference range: 2.32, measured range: 2.17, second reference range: 2.41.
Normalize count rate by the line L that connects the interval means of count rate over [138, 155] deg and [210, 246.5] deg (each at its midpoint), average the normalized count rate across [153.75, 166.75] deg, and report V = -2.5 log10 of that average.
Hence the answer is 0.04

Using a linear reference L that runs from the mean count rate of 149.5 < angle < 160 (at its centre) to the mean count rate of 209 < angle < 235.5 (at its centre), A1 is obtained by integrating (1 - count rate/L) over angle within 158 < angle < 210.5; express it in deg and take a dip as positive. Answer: 2.1 deg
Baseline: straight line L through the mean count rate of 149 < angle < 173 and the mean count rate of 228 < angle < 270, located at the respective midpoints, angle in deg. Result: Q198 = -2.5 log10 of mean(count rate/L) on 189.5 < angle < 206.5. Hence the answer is 0.12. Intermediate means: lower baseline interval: 2.29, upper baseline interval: 2.46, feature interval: 2.12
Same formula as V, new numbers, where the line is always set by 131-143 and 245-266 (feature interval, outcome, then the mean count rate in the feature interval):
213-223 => 0.12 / 2.16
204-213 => 0.14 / 2.1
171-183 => -0.02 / 2.34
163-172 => 0.01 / 2.24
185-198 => 0.06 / 2.21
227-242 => 0.02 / 2.4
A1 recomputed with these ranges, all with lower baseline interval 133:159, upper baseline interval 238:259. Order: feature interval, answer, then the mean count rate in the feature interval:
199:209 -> 1.3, 2.07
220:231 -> 0.5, 2.3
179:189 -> 0.2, 2.29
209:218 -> 0.9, 2.15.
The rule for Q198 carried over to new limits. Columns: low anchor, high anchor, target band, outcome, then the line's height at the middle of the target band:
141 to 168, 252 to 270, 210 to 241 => 0.082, 2.46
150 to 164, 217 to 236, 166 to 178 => 0.000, 2.31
